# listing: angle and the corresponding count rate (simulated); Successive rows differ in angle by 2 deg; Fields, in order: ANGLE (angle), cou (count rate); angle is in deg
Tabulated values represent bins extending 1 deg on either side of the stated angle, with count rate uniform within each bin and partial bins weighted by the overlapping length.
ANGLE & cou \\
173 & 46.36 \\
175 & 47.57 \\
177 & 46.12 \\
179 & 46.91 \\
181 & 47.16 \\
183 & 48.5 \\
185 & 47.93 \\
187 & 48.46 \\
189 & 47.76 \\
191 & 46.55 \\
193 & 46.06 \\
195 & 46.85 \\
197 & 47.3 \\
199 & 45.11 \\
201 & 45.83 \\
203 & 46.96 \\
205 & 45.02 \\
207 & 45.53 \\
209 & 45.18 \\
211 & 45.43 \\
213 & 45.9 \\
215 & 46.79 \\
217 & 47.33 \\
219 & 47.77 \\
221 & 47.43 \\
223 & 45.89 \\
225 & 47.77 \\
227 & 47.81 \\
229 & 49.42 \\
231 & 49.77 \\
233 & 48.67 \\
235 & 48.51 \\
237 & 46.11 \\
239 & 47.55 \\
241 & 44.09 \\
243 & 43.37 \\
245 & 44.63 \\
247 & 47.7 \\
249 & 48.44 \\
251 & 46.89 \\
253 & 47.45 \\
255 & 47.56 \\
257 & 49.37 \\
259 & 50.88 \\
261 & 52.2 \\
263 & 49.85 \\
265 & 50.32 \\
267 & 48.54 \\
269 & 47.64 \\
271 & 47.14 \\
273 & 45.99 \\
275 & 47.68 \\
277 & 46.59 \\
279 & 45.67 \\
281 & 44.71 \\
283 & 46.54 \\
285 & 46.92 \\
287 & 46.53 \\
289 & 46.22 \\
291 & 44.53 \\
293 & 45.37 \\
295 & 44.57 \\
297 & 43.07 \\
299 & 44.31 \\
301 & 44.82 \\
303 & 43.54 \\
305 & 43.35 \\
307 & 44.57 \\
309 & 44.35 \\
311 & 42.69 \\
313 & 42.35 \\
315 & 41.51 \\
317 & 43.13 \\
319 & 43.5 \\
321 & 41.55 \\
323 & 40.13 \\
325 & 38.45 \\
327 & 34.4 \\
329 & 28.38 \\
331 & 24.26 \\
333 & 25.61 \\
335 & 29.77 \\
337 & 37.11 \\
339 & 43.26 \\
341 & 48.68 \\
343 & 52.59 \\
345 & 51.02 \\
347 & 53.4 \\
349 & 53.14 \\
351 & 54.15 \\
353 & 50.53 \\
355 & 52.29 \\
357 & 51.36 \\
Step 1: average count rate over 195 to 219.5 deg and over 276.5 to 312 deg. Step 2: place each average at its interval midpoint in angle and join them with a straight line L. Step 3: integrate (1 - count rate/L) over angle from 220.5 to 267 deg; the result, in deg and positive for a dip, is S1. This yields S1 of -2.3 deg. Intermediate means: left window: 46.2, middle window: 47.9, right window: 44.9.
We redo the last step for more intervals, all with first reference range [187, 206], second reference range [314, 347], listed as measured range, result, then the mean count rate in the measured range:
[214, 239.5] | -1.6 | 47.8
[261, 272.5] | -1.6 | 48.9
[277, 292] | -1.5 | 45.9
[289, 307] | -1.4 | 44.3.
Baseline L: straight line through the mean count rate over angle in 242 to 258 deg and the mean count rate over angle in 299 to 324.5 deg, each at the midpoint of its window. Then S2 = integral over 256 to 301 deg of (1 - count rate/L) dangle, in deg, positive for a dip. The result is -1.9 deg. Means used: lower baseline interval 46.9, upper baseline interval 42.9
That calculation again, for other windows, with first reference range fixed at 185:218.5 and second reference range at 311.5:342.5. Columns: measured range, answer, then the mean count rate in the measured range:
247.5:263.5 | -2.4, 49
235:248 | -0.6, 45.8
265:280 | -2.1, 47.3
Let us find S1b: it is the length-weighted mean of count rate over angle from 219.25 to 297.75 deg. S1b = 47.2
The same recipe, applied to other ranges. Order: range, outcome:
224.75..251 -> 47.2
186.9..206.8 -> 46.5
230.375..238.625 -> 48.1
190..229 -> 46.5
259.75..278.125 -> 48.5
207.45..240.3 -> 47.3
